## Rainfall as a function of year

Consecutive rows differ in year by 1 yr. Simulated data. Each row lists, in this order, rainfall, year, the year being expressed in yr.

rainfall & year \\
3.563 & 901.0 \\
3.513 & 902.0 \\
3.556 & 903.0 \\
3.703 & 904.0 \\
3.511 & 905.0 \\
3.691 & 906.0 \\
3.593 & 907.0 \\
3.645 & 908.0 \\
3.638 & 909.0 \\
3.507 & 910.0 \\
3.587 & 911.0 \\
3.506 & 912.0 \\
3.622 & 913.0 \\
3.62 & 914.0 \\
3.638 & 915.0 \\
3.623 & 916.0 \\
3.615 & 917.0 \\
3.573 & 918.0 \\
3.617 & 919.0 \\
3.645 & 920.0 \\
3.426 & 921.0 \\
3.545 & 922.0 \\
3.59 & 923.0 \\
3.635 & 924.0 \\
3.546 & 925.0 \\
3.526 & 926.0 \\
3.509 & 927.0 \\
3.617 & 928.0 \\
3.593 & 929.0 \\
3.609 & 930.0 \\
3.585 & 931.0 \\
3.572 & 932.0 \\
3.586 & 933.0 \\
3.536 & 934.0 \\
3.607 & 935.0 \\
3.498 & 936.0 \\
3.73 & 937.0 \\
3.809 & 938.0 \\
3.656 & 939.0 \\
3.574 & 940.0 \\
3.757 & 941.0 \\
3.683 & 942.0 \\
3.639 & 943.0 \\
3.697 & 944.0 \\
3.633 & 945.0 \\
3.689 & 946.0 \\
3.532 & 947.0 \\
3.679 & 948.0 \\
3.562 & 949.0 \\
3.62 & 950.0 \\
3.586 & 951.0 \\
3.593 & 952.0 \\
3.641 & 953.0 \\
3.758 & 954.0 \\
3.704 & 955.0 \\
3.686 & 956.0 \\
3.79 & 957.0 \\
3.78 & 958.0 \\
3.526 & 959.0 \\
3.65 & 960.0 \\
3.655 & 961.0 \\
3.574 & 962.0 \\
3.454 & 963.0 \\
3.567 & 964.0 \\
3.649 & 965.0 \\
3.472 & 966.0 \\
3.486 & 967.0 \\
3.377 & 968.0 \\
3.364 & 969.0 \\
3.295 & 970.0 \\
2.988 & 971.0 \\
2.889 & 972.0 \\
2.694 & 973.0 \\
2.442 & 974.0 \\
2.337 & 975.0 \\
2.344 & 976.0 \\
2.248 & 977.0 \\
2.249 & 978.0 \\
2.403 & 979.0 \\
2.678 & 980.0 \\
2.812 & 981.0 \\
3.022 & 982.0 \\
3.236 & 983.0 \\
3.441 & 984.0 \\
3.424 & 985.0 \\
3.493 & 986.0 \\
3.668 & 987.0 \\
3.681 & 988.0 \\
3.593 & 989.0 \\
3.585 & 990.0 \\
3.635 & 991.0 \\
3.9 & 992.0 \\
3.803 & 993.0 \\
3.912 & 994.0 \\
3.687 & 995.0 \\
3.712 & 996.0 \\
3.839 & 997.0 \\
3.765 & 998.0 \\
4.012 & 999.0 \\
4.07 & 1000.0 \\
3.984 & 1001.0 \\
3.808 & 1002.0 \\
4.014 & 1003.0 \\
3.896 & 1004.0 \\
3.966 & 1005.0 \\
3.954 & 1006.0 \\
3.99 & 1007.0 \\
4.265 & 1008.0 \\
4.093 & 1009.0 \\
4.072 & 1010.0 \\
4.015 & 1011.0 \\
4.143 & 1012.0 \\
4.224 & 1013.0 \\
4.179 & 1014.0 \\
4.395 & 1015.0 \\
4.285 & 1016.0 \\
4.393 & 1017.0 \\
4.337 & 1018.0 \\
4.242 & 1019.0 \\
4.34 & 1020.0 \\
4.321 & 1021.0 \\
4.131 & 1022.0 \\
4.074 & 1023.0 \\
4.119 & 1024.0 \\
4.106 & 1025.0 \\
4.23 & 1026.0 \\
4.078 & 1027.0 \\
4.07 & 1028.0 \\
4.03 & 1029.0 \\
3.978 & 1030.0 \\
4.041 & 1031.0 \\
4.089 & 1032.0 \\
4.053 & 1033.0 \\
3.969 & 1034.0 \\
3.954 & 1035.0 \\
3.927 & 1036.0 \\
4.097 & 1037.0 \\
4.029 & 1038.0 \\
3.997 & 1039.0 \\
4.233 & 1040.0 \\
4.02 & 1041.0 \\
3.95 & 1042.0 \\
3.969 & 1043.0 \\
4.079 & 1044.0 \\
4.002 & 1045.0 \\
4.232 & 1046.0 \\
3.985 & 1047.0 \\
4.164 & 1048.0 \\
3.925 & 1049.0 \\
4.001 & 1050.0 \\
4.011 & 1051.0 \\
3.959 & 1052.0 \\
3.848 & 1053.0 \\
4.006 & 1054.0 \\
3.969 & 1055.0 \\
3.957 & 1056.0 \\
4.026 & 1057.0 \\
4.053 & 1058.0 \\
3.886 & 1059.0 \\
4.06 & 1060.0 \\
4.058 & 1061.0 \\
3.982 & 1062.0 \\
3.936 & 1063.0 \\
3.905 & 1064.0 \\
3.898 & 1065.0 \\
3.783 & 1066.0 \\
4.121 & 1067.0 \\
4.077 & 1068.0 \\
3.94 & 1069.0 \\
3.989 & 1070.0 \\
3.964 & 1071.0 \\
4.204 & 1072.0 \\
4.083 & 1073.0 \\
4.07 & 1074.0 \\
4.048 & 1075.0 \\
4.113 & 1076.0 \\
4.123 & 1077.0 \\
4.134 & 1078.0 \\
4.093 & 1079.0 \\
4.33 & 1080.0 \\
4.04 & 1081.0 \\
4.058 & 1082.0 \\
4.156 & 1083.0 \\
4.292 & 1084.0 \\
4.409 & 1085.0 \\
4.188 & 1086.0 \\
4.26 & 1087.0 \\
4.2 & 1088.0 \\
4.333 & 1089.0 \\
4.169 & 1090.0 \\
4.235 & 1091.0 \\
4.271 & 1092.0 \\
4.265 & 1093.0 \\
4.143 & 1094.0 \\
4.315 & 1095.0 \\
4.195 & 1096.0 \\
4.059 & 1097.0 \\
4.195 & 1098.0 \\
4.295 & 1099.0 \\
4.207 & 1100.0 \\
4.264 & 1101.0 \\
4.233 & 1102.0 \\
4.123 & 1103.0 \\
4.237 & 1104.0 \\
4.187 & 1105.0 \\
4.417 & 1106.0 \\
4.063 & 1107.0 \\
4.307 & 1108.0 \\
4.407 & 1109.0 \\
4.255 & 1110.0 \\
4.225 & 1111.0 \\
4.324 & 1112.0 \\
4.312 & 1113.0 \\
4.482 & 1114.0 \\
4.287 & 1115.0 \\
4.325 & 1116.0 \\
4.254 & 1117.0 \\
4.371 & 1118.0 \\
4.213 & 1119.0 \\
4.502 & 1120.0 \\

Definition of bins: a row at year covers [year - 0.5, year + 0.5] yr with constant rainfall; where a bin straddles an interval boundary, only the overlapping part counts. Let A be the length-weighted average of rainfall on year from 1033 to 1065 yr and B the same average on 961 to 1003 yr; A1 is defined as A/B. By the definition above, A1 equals 1.2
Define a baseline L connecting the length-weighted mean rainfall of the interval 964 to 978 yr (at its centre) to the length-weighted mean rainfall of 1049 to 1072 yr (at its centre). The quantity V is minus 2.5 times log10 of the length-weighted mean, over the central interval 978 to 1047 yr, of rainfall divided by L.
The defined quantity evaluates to -0.14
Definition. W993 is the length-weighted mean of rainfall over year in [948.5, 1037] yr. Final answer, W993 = 3.69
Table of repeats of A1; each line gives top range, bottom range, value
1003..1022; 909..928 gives 1.17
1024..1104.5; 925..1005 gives 1.17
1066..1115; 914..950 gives 1.16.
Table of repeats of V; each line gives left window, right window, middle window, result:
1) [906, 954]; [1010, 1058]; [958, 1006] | 0.14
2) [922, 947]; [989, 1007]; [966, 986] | 0.28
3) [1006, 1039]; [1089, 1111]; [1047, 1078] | 0.05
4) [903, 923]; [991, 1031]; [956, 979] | 0.21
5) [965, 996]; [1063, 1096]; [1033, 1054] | -0.06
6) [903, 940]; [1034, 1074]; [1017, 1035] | -0.06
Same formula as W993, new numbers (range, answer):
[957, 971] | 3.52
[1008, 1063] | 4.08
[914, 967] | 3.61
